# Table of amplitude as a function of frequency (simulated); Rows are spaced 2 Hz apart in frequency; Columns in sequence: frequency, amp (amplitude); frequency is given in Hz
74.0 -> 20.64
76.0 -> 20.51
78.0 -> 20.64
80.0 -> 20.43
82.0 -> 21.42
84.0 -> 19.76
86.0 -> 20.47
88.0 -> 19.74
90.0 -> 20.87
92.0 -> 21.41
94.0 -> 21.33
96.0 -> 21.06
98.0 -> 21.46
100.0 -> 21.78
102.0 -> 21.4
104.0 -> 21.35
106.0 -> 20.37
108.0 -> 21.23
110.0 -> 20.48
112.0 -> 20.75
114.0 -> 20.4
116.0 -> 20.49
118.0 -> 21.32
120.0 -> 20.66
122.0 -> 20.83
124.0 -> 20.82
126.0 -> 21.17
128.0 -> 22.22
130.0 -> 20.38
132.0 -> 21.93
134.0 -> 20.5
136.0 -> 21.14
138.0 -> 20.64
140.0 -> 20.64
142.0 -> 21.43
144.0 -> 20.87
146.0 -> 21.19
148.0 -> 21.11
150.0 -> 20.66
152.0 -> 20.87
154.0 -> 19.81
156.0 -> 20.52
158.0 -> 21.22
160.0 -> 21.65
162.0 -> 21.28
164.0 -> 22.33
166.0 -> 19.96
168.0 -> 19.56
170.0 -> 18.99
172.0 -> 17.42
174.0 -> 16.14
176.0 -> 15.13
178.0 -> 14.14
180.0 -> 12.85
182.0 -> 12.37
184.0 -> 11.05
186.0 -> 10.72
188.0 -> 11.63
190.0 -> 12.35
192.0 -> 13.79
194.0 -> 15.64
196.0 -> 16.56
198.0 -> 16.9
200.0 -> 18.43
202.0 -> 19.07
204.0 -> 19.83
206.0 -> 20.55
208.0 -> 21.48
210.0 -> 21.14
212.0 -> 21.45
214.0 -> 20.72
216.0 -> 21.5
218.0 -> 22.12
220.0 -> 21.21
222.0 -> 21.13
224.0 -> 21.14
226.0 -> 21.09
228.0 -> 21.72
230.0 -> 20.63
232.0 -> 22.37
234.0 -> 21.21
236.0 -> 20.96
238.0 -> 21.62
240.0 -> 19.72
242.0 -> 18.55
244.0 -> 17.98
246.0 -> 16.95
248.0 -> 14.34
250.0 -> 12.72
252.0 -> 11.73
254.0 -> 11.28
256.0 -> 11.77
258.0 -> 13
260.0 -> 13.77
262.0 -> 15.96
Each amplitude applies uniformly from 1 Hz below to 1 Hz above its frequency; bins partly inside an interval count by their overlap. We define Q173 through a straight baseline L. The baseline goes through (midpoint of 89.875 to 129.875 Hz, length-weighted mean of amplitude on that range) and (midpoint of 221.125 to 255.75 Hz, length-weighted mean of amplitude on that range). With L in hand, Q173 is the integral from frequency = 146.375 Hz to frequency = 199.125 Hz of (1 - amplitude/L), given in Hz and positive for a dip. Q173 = 7.0 Hz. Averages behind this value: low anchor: 21.1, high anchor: 18.4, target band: 17.2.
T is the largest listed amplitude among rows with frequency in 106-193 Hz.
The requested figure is 22.33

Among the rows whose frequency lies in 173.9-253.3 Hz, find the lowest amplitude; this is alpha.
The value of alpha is 10.72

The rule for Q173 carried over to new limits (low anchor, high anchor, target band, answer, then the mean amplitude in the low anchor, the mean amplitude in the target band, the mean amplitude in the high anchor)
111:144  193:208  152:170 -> -0.85 Hz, 21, 20.7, 18.4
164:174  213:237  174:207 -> 8.04 Hz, 19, 15.1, 21.3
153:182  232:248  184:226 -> 1.57 Hz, 18.4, 18.3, 19.4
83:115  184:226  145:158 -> -0.77 Hz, 20.9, 20.7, 18.3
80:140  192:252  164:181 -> 2.52 Hz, 20.9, 17.1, 19.4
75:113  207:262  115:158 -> -1.59 Hz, 20.9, 20.9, 18.6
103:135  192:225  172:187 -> 4.96 Hz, 20.9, 13.5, 19.7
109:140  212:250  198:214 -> 0.16 Hz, 20.9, 20.1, 20.1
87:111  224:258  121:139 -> -0.66 Hz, 21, 21.1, 17.7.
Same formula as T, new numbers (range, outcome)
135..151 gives 21.43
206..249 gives 22.37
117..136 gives 22.22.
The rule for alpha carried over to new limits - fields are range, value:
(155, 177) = 15.13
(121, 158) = 19.81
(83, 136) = 19.74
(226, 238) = 20.63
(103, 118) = 20.37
